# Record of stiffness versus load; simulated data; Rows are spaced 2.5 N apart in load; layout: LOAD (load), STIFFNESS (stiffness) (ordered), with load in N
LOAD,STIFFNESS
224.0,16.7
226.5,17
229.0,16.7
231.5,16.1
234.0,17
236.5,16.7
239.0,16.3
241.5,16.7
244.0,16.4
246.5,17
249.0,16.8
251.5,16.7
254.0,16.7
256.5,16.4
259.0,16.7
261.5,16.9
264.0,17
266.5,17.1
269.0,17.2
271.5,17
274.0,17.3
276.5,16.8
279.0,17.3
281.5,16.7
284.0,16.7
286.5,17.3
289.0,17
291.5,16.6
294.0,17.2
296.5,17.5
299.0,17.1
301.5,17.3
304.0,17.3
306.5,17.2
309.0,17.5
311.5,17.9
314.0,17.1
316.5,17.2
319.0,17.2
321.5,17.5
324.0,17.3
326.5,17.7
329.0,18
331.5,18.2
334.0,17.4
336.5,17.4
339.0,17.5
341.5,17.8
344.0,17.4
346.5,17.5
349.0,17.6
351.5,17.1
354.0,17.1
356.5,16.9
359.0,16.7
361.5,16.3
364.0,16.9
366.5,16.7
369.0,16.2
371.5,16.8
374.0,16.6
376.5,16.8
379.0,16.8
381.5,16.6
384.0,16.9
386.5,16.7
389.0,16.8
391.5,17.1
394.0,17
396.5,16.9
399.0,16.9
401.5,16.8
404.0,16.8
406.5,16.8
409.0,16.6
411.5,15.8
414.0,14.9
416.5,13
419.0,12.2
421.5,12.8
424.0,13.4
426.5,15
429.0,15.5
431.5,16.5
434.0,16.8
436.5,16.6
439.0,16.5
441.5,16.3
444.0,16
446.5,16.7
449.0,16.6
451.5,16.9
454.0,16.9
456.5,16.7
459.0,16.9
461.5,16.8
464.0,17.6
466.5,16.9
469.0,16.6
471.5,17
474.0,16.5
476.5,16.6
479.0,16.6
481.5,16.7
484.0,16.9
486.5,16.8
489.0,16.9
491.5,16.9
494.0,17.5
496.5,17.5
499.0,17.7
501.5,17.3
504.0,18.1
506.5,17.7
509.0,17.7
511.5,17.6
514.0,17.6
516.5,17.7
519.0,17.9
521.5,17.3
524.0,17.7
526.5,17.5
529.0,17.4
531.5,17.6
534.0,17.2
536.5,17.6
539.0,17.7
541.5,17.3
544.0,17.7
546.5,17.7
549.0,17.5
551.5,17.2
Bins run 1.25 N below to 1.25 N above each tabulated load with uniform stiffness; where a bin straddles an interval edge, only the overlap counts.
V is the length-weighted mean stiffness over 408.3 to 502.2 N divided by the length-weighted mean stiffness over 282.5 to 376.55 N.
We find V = 0.94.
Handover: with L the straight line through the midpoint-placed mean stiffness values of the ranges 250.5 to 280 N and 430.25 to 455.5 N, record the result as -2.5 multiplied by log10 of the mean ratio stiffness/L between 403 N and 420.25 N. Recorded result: 0.103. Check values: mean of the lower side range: 16.9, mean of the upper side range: 16.6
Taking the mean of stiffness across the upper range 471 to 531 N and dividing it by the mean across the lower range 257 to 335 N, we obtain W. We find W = 1.0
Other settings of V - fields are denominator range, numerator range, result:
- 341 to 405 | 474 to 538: 1.03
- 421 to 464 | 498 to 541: 1.09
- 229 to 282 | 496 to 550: 1.05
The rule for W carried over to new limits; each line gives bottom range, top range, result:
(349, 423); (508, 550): 1.08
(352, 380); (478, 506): 1.03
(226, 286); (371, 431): 0.95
